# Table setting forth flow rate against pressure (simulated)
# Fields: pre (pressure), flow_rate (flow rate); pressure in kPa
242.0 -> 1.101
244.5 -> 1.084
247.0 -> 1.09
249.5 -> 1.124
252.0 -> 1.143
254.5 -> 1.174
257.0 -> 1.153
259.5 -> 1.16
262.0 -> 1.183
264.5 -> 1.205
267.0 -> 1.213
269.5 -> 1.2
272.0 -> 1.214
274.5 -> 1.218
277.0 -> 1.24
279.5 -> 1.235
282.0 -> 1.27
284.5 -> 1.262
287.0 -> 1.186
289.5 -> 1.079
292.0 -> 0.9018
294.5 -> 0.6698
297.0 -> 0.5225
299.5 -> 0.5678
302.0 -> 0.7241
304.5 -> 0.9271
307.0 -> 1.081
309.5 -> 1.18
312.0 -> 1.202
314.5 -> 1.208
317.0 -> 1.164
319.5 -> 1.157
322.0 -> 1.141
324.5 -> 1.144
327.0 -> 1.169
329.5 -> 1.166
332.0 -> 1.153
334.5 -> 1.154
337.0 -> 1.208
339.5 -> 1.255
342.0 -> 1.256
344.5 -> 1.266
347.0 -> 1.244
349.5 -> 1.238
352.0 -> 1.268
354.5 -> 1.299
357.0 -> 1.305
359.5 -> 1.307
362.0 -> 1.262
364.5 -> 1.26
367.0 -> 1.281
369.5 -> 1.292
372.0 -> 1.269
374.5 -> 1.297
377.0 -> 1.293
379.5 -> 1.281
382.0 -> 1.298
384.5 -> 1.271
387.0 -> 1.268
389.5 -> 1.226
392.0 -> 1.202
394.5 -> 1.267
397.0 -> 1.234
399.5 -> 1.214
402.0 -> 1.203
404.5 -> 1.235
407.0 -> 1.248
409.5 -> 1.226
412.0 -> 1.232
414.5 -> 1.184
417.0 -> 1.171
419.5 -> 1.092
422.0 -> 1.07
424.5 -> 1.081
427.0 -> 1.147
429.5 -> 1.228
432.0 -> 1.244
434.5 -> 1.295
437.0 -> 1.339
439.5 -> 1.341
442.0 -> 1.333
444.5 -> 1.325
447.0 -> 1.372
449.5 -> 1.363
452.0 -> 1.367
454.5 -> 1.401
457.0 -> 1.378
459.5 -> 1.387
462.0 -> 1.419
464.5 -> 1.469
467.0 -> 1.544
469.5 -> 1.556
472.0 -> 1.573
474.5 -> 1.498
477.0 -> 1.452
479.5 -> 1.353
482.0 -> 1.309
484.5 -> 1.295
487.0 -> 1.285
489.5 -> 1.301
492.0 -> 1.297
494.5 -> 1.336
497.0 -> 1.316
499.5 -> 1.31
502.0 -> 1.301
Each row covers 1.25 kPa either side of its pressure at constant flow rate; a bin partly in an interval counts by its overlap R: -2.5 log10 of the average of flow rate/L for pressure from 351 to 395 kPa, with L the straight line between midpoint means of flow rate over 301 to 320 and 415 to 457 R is -0.09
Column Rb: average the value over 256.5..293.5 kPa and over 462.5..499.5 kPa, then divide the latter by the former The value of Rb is 1.18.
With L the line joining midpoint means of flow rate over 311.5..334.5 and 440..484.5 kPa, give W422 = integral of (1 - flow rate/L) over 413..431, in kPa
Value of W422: 2.7 kPa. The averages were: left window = 1.17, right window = 1.41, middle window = 1.14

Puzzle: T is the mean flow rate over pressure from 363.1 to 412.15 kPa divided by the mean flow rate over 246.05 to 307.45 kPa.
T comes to 1.17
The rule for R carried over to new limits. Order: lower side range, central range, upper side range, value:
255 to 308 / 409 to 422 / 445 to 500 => 0.109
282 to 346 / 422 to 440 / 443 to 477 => 0.118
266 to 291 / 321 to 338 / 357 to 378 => 0.081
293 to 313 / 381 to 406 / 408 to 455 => -0.099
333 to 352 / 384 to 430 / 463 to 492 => 0.105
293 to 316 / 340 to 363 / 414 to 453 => -0.232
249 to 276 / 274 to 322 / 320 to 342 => 0.136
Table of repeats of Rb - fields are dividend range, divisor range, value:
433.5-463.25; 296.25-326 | 1.35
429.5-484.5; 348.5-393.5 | 1.09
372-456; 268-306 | 1.23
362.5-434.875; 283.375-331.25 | 1.20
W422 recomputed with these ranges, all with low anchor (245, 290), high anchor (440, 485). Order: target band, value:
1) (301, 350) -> 3.96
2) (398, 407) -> 0.81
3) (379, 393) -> 0.69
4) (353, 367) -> 0.08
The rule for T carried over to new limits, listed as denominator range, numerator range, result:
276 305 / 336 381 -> 1.32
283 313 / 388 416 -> 1.30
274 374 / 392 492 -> 1.14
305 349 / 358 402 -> 1.07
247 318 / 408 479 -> 1.22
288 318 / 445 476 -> 1.54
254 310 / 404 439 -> 1.13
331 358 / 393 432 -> 0.96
